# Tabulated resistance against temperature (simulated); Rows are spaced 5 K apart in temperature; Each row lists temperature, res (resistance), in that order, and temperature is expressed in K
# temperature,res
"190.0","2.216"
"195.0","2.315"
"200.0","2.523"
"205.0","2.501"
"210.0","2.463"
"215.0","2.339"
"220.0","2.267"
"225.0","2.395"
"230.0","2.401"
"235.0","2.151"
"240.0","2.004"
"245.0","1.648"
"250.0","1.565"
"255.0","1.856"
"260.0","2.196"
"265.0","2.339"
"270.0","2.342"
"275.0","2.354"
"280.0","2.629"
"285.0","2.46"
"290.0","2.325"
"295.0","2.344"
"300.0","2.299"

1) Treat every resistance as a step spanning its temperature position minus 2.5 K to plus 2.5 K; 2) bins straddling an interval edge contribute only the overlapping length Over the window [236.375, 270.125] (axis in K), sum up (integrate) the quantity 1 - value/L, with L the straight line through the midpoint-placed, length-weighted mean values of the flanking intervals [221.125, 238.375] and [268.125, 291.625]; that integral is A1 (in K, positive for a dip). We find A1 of 5.5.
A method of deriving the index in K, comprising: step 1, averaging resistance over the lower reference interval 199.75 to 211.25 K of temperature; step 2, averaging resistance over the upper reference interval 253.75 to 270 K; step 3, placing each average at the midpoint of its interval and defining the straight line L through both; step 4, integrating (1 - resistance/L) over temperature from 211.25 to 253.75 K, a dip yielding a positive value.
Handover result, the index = 4.6 K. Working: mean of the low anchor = 2.49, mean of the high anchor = 2.18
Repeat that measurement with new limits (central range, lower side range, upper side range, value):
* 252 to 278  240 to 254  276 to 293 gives -1.8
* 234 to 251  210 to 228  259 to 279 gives 3.7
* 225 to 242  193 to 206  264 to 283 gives 1.5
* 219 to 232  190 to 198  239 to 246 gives -2.4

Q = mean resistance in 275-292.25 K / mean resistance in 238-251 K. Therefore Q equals 1.4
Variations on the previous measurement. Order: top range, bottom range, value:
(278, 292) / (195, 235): 1.03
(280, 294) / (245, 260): 1.36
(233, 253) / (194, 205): 0.75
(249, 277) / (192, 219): 0.88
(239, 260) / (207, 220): 0.76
